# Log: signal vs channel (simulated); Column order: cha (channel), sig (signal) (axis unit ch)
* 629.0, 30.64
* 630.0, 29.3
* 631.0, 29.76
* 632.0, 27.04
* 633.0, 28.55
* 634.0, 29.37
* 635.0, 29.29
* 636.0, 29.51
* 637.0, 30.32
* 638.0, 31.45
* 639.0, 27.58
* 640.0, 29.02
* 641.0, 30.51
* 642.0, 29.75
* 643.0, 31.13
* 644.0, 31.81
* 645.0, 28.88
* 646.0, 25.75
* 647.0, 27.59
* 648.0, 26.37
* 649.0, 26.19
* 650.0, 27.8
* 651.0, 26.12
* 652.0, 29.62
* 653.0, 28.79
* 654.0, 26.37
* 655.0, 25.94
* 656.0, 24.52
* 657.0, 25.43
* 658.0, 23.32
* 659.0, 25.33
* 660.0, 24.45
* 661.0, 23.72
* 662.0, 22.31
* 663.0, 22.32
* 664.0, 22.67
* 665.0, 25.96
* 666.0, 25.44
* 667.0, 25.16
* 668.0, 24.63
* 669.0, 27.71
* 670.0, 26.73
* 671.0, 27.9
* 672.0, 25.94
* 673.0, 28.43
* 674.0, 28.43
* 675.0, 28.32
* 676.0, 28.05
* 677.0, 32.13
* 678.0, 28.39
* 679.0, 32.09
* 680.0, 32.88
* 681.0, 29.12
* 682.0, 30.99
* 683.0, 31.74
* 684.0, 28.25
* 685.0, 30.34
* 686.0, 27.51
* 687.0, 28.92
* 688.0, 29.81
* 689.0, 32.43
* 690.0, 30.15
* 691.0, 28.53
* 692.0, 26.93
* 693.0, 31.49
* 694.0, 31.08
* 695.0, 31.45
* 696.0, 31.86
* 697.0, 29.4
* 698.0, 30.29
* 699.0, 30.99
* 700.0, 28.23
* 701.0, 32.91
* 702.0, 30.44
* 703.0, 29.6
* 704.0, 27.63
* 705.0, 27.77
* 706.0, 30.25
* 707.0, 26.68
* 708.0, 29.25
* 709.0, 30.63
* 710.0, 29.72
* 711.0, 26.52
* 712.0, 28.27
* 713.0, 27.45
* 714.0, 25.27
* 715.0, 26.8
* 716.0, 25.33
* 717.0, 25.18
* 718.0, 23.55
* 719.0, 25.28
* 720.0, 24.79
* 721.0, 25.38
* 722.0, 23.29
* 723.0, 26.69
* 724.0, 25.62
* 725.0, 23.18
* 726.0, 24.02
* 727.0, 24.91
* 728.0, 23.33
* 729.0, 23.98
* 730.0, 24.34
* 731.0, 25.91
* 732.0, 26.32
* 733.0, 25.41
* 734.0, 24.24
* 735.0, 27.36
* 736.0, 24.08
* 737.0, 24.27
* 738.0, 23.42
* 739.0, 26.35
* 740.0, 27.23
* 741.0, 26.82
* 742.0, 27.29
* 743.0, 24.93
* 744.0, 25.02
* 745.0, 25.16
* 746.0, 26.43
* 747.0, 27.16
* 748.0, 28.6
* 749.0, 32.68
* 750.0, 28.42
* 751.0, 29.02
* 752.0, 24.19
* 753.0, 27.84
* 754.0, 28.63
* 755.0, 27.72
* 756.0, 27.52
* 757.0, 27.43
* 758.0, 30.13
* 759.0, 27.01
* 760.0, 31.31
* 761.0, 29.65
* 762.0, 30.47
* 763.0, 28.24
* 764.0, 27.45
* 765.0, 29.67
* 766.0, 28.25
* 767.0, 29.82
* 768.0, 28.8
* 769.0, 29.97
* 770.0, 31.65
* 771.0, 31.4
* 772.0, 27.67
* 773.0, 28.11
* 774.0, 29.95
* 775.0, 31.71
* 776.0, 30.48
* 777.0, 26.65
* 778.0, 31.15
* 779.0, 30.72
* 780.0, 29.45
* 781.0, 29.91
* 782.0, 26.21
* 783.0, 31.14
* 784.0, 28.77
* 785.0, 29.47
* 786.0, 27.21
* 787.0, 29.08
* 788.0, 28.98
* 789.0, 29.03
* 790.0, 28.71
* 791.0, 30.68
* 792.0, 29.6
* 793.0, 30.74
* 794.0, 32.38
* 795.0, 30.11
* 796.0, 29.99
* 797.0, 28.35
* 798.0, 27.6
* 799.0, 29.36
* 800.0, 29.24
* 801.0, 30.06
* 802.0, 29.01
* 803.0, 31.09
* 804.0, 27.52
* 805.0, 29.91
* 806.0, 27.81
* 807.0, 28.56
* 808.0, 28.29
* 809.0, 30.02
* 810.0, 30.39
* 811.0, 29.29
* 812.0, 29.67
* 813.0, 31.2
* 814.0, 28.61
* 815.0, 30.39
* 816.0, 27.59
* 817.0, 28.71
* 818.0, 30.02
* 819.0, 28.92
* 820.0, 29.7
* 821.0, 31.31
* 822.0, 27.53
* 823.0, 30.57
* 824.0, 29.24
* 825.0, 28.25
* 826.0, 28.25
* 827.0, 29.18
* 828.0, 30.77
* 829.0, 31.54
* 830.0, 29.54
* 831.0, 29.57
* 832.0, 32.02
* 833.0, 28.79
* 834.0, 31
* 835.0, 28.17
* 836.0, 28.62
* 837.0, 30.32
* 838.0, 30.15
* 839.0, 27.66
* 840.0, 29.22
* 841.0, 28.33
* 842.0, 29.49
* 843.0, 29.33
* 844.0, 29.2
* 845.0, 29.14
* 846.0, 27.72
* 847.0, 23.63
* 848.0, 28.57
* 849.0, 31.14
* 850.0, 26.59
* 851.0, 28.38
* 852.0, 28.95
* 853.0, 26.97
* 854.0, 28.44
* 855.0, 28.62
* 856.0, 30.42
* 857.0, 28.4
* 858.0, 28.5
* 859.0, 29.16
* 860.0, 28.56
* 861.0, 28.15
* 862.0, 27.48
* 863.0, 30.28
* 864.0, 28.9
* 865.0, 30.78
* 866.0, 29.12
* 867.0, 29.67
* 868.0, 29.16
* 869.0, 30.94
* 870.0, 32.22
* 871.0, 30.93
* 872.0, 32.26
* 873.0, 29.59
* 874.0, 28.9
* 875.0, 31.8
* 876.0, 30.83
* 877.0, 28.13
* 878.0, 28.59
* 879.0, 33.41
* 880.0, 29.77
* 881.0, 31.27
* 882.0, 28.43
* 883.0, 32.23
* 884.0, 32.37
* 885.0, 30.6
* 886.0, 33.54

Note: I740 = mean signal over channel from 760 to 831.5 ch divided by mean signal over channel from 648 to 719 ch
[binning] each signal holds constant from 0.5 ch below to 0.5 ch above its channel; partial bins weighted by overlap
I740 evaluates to 1.06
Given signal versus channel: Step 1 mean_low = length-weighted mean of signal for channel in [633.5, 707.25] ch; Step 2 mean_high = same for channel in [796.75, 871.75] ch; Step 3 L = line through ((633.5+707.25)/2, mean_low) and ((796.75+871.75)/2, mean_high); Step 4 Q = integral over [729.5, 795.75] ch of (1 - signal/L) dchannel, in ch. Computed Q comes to 1.29 ch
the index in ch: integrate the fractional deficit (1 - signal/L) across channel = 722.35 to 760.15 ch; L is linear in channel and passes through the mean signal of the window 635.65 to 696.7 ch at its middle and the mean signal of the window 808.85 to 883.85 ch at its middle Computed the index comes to 3.0 ch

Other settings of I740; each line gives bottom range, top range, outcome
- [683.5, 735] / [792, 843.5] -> 1.07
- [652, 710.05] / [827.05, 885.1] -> 1.05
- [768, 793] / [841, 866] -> 0.97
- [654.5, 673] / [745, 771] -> 1.15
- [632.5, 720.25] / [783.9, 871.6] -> 1.04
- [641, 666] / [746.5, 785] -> 1.10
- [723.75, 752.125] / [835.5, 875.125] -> 1.13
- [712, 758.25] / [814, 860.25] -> 1.12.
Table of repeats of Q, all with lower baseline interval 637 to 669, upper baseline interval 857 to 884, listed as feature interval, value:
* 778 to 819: -0.7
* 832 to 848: 0.4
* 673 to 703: -3.1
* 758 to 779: -0.8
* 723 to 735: 1.3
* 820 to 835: -0.2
